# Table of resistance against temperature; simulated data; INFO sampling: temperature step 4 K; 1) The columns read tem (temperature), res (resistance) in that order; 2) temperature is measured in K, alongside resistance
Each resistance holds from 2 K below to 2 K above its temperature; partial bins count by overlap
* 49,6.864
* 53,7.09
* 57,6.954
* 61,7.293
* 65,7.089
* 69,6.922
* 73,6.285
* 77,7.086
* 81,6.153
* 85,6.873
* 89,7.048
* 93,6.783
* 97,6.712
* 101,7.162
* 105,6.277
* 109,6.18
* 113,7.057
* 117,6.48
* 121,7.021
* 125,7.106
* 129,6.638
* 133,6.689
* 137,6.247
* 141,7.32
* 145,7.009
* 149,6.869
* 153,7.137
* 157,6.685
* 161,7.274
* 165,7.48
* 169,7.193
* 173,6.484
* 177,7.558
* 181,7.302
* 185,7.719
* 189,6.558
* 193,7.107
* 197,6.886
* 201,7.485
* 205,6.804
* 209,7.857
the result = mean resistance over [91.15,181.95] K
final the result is 6.89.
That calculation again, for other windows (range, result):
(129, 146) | 6.78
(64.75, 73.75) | 6.77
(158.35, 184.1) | 7.22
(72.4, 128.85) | 6.74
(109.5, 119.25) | 6.68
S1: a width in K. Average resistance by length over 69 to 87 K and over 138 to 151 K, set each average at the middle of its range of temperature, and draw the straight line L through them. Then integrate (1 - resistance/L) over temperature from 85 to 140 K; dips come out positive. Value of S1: 0.7 K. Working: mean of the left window 6.64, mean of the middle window 6.74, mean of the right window 7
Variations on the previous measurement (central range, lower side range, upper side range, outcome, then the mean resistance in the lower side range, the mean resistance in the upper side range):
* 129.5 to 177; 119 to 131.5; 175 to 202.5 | 0.6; 6.91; 7.23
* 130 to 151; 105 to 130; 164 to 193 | 0.2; 6.71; 7.17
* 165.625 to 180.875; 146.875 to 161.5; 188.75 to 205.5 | -0.3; 6.96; 7.03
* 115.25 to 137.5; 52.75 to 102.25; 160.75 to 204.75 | 0.9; 6.87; 7.17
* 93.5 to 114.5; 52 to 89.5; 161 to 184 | 0.9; 6.87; 7.23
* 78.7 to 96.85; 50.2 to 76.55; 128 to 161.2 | 0.5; 6.95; 6.86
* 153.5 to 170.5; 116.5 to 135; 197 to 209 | -0.4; 6.81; 7.22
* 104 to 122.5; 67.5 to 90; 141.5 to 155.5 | 0.7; 6.71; 7.03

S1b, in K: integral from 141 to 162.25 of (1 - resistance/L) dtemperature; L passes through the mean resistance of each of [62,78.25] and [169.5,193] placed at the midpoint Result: 0.1 K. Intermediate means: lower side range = 6.86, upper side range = 7.13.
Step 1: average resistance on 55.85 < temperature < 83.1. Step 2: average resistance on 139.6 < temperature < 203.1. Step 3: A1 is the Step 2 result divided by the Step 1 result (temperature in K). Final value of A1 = 1.04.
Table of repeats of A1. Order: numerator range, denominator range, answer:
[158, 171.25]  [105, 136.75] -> 1.09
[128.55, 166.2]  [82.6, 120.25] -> 1.03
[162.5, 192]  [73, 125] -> 1.07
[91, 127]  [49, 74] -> 0.97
